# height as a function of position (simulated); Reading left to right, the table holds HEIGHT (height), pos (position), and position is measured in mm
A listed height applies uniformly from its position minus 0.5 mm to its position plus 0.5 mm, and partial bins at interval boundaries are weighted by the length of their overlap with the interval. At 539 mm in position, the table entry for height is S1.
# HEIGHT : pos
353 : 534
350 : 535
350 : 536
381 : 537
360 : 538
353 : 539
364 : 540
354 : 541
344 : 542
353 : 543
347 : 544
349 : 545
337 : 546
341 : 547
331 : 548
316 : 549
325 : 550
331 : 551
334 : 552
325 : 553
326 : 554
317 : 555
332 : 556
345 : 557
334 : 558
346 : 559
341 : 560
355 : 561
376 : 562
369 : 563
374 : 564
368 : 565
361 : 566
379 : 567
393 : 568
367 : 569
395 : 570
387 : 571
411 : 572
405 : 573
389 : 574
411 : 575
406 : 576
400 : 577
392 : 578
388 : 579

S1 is 353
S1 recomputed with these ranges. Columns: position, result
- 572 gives 411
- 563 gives 369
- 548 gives 331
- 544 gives 347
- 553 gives 325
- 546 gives 337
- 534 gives 353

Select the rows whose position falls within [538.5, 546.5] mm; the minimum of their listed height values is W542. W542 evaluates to 337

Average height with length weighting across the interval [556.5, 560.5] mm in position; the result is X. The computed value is 342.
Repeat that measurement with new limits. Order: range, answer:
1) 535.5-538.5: 364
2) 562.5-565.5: 370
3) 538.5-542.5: 354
